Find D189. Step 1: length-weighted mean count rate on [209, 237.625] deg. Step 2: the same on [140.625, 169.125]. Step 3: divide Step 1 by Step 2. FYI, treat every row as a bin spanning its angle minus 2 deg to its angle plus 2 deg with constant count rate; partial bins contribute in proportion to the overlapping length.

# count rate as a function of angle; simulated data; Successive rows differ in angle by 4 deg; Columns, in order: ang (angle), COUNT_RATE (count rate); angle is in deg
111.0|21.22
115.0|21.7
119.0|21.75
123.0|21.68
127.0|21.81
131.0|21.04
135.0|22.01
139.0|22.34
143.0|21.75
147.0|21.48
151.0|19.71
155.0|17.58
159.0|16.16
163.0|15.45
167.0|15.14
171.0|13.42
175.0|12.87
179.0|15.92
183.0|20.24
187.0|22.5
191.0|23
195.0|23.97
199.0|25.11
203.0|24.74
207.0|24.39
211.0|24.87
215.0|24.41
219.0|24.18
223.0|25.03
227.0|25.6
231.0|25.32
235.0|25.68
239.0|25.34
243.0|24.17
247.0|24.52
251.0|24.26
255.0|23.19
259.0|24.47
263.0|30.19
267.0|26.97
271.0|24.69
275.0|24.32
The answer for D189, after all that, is 1.37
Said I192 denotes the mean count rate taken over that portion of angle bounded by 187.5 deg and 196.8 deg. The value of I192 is 23.3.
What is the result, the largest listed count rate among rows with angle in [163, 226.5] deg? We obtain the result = 25.11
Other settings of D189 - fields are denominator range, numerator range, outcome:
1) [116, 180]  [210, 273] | 1.34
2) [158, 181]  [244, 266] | 1.72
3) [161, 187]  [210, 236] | 1.56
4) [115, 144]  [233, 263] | 1.14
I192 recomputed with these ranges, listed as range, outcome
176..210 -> 22.3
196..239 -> 24.9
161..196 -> 17.9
